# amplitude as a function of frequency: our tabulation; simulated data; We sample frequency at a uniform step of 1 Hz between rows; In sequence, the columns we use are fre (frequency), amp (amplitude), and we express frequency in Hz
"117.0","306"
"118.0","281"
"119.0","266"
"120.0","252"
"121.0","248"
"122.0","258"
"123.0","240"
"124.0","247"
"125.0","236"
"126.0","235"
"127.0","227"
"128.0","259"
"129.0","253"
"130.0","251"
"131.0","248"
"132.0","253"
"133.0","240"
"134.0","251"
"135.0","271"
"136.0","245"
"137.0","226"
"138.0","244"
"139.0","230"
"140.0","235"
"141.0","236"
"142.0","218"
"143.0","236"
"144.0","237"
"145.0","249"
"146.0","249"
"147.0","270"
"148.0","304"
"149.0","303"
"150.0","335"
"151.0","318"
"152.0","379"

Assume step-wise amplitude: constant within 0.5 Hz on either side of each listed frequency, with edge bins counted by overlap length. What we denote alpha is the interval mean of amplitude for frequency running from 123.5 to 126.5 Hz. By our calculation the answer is 239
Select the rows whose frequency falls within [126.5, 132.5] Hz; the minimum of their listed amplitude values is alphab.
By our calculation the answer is 227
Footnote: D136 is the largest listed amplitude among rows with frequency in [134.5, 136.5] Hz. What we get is 271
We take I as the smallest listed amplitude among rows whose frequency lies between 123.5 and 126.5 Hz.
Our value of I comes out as 235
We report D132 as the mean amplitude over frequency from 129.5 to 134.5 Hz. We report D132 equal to 249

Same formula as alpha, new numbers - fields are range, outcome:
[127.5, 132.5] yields 253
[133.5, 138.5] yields 247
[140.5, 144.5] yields 232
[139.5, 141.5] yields 236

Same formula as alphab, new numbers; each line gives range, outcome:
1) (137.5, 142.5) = 218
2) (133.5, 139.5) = 226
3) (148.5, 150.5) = 303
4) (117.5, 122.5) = 248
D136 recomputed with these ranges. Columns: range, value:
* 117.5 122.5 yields 281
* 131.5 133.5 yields 253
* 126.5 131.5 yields 259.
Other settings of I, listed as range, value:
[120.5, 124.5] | 240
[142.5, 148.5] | 236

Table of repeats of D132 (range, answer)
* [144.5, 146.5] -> 249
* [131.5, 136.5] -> 252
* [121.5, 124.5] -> 248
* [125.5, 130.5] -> 245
